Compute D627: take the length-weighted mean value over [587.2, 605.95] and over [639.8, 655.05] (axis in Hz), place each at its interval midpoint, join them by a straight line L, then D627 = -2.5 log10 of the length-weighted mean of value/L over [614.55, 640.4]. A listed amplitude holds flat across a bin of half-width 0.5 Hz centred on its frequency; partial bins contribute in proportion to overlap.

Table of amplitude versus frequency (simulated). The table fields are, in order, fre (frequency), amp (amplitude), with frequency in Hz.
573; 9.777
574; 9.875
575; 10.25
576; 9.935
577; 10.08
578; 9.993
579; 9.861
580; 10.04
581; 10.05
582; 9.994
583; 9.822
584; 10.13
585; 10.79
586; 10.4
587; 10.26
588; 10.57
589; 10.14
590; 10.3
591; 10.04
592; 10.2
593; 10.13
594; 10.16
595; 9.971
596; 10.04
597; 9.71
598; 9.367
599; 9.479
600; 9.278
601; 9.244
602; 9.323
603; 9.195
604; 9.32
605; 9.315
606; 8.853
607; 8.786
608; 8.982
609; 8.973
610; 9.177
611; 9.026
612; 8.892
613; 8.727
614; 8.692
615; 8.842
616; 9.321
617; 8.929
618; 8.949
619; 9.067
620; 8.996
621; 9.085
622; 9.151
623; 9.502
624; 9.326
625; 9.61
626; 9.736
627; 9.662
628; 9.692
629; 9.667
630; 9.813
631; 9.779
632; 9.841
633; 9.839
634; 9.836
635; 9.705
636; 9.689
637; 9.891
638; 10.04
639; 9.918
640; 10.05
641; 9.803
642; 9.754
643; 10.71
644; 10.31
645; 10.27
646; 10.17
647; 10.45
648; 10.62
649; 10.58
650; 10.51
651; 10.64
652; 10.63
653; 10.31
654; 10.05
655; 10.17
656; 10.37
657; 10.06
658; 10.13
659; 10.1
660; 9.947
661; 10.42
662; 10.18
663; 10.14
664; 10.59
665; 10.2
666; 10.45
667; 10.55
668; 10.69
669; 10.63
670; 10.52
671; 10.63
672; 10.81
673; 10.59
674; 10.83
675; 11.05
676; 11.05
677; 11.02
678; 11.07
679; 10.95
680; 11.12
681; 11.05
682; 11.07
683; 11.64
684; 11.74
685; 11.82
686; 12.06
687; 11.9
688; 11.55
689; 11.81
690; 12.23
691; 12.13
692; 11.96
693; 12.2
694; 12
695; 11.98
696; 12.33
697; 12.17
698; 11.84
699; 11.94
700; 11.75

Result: 0.06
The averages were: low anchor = 9.75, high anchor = 10.3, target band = 9.54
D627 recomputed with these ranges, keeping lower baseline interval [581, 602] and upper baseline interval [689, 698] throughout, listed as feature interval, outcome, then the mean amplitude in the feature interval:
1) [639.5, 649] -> 0.08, 10.3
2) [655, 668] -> 0.12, 10.3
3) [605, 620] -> 0.16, 8.96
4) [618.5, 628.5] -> 0.14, 9.38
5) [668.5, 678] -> 0.08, 10.8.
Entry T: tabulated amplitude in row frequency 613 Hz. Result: 8.727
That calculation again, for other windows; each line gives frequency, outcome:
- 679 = 10.95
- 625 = 9.61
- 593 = 10.13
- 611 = 9.026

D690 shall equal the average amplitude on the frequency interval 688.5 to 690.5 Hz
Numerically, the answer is 12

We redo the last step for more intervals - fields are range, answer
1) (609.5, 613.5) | 8.96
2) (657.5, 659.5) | 10.1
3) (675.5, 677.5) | 11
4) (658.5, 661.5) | 10.2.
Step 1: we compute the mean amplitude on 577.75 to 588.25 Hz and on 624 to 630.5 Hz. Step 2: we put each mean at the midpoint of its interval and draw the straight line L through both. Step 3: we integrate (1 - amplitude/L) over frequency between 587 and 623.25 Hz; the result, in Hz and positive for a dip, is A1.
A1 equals 1.9 Hz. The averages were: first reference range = 10.2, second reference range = 9.67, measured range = 9.39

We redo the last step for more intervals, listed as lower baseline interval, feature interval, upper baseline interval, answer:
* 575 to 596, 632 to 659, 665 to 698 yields 1.82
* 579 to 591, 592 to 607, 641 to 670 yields 1.03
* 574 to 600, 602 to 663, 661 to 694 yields 5.18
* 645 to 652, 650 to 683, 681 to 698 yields 1.55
